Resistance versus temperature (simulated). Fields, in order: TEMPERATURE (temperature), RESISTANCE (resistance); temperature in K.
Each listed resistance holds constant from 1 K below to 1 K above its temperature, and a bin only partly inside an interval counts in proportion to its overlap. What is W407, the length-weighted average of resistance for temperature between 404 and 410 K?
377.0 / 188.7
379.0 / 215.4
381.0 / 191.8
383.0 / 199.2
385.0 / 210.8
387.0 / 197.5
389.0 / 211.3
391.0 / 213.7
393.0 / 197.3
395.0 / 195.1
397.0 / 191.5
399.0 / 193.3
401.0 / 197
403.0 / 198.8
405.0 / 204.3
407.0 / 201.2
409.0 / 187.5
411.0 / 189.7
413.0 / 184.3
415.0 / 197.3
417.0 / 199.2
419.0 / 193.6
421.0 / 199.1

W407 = 198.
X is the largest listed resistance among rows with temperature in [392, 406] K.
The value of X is 204.3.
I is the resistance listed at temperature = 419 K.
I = 193.6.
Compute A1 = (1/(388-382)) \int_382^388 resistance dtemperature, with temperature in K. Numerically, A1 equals 202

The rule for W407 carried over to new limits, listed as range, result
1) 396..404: 195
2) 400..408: 200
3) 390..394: 206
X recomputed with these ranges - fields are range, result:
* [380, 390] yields 211.3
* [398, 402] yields 197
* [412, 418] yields 199.2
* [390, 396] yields 213.7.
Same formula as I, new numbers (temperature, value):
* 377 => 188.7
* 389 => 211.3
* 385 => 210.8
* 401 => 197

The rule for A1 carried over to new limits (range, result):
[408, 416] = 190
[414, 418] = 198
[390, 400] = 198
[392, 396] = 196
